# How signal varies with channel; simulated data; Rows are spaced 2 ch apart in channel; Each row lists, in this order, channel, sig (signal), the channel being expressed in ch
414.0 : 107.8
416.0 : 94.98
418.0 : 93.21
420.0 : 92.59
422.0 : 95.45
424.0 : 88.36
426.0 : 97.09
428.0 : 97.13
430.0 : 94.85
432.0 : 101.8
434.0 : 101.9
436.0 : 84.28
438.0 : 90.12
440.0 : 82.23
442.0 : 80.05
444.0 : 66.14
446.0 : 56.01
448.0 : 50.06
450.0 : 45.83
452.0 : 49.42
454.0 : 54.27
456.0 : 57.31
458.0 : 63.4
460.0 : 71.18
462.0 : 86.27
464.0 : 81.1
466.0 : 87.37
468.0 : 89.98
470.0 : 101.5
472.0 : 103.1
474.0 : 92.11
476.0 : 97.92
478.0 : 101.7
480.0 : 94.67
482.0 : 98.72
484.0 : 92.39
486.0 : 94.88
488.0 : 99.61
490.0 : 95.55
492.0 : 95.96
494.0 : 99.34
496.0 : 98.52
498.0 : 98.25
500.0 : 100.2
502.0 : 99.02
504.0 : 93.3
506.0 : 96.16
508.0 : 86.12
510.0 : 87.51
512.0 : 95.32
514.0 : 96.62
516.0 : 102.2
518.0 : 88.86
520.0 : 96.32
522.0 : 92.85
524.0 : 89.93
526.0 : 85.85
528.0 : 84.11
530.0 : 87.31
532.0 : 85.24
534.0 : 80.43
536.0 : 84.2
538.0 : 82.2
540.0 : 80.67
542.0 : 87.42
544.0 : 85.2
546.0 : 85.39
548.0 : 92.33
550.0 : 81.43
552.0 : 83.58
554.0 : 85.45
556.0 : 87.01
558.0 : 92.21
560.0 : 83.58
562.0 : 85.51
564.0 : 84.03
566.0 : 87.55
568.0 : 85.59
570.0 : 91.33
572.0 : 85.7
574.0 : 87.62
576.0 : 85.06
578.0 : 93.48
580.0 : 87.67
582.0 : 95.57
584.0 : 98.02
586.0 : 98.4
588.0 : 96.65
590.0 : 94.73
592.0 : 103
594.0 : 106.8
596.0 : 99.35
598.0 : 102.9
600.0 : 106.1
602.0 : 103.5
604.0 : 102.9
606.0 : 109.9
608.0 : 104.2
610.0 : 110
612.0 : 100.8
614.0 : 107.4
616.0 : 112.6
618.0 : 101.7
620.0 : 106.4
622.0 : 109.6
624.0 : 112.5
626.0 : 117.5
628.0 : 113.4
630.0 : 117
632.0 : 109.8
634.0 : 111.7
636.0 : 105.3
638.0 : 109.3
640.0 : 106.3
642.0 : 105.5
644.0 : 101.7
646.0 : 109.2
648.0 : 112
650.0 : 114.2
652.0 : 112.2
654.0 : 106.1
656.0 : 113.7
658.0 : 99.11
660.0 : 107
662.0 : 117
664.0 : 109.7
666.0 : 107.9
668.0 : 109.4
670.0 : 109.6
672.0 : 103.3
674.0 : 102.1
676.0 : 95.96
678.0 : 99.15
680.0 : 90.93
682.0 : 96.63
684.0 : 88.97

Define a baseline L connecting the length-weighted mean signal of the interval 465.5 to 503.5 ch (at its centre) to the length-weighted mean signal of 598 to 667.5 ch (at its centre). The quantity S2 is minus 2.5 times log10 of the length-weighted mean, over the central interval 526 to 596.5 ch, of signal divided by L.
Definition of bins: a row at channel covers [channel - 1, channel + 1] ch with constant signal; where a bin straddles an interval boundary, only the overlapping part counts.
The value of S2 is 0.16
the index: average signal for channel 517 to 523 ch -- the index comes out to 92.7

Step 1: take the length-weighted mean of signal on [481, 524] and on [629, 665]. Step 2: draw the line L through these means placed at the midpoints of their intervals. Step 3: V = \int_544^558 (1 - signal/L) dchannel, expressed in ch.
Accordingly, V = 1.9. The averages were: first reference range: 95.5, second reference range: 109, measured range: 86.3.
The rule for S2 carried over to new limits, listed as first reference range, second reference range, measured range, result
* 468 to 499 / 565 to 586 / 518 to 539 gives 0.08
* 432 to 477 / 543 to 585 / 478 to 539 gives -0.13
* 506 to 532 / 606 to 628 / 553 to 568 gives 0.14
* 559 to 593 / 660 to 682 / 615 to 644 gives -0.12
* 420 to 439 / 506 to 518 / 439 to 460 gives 0.47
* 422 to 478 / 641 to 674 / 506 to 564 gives 0.05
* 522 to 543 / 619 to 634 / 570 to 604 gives 0.05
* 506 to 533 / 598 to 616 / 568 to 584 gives 0.12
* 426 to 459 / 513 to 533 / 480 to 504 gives -0.15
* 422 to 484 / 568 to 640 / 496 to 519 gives -0.06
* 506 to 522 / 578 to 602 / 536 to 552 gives 0.13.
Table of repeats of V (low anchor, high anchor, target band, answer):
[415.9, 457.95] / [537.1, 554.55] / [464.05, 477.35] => -2.3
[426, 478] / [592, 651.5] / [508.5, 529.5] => -0.1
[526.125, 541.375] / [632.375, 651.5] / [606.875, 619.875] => -0.5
